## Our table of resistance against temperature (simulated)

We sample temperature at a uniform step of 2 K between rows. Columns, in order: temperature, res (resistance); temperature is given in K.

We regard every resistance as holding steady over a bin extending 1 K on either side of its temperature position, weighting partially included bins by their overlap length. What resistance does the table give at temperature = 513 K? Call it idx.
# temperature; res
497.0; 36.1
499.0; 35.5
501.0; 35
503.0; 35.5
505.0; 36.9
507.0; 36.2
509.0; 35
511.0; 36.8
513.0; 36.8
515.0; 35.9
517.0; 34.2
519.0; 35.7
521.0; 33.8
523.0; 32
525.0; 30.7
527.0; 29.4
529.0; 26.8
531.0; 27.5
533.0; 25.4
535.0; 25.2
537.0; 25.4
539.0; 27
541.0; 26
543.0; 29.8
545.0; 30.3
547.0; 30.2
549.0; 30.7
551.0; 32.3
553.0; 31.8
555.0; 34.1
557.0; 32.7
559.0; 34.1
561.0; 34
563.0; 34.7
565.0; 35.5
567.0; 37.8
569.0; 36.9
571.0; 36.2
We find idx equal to 36.8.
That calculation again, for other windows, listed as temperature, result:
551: 32.3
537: 25.4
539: 27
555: 34.1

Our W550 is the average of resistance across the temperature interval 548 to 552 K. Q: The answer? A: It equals 31.5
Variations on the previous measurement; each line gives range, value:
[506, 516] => 36.1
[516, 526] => 33.3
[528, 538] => 26.1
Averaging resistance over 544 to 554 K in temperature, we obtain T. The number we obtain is 31.1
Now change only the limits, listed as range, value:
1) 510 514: 36.8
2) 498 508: 35.8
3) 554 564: 33.9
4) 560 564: 34.4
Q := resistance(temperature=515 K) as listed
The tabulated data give 35.9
